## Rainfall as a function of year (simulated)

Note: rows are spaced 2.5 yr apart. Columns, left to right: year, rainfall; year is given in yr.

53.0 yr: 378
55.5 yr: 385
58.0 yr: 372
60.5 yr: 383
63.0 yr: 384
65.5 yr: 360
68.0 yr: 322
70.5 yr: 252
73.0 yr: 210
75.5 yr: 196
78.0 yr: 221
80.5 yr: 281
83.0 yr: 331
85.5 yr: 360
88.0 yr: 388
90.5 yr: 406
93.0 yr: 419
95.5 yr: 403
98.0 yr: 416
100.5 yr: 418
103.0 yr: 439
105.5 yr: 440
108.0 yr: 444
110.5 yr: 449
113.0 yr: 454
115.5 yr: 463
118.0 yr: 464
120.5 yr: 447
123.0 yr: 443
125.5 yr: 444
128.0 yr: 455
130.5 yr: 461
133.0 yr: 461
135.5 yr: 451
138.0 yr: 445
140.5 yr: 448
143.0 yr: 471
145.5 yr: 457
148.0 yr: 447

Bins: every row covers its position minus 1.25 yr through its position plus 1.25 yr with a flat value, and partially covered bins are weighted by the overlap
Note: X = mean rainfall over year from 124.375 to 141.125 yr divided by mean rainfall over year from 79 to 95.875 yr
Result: 1.24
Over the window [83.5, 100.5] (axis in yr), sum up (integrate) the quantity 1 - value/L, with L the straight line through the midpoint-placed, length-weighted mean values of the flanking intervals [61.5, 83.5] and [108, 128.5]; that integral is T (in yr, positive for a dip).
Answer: -2.0 yr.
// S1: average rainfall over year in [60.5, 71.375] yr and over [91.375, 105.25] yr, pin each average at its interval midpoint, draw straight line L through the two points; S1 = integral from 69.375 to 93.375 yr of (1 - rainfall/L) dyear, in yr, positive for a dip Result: 4.9 yr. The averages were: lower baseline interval 338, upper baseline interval 420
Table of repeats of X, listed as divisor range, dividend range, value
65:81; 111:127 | 1.75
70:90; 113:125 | 1.59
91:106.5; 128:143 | 1.08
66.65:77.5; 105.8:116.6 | 1.85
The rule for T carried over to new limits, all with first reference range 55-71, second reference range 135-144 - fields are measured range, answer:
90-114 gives -1.44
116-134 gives -0.80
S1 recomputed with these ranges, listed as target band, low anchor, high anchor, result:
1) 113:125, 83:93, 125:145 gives -0.66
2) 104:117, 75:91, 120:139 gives -1.83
